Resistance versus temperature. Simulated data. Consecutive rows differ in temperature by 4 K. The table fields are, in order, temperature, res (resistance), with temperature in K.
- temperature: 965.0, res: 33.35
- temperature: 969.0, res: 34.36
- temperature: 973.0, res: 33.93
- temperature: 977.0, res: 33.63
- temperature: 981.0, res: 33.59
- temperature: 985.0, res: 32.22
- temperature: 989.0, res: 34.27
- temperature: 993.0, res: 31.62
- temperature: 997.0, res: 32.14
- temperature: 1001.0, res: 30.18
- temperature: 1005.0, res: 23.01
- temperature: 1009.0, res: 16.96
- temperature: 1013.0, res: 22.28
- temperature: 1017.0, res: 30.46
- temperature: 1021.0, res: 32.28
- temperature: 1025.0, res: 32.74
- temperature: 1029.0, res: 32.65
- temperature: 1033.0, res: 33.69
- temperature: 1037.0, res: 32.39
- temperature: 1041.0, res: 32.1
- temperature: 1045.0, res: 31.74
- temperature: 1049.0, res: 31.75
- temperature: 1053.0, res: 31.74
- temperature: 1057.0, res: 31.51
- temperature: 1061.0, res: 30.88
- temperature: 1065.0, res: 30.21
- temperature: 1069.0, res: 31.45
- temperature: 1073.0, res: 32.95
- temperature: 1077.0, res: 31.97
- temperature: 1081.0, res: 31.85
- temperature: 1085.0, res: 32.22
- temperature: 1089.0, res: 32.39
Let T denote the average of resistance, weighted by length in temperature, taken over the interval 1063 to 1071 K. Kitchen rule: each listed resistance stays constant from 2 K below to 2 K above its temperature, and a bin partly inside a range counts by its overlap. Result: 30.8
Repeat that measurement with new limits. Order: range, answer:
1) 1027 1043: 32.7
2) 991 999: 31.9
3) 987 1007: 30.2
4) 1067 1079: 32.1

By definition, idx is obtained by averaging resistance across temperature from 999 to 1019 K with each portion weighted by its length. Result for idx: 24.6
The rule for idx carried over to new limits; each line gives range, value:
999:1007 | 26.6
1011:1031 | 30.1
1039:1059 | 31.8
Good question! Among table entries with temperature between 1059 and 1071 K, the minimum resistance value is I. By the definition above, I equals 30.21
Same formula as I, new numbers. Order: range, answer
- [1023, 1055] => 31.74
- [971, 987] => 32.22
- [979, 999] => 31.62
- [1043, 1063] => 30.88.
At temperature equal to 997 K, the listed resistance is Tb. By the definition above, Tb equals 32.14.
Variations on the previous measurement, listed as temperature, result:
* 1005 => 23.01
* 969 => 34.36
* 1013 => 22.28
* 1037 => 32.39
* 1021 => 32.28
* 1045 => 31.74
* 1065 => 30.21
